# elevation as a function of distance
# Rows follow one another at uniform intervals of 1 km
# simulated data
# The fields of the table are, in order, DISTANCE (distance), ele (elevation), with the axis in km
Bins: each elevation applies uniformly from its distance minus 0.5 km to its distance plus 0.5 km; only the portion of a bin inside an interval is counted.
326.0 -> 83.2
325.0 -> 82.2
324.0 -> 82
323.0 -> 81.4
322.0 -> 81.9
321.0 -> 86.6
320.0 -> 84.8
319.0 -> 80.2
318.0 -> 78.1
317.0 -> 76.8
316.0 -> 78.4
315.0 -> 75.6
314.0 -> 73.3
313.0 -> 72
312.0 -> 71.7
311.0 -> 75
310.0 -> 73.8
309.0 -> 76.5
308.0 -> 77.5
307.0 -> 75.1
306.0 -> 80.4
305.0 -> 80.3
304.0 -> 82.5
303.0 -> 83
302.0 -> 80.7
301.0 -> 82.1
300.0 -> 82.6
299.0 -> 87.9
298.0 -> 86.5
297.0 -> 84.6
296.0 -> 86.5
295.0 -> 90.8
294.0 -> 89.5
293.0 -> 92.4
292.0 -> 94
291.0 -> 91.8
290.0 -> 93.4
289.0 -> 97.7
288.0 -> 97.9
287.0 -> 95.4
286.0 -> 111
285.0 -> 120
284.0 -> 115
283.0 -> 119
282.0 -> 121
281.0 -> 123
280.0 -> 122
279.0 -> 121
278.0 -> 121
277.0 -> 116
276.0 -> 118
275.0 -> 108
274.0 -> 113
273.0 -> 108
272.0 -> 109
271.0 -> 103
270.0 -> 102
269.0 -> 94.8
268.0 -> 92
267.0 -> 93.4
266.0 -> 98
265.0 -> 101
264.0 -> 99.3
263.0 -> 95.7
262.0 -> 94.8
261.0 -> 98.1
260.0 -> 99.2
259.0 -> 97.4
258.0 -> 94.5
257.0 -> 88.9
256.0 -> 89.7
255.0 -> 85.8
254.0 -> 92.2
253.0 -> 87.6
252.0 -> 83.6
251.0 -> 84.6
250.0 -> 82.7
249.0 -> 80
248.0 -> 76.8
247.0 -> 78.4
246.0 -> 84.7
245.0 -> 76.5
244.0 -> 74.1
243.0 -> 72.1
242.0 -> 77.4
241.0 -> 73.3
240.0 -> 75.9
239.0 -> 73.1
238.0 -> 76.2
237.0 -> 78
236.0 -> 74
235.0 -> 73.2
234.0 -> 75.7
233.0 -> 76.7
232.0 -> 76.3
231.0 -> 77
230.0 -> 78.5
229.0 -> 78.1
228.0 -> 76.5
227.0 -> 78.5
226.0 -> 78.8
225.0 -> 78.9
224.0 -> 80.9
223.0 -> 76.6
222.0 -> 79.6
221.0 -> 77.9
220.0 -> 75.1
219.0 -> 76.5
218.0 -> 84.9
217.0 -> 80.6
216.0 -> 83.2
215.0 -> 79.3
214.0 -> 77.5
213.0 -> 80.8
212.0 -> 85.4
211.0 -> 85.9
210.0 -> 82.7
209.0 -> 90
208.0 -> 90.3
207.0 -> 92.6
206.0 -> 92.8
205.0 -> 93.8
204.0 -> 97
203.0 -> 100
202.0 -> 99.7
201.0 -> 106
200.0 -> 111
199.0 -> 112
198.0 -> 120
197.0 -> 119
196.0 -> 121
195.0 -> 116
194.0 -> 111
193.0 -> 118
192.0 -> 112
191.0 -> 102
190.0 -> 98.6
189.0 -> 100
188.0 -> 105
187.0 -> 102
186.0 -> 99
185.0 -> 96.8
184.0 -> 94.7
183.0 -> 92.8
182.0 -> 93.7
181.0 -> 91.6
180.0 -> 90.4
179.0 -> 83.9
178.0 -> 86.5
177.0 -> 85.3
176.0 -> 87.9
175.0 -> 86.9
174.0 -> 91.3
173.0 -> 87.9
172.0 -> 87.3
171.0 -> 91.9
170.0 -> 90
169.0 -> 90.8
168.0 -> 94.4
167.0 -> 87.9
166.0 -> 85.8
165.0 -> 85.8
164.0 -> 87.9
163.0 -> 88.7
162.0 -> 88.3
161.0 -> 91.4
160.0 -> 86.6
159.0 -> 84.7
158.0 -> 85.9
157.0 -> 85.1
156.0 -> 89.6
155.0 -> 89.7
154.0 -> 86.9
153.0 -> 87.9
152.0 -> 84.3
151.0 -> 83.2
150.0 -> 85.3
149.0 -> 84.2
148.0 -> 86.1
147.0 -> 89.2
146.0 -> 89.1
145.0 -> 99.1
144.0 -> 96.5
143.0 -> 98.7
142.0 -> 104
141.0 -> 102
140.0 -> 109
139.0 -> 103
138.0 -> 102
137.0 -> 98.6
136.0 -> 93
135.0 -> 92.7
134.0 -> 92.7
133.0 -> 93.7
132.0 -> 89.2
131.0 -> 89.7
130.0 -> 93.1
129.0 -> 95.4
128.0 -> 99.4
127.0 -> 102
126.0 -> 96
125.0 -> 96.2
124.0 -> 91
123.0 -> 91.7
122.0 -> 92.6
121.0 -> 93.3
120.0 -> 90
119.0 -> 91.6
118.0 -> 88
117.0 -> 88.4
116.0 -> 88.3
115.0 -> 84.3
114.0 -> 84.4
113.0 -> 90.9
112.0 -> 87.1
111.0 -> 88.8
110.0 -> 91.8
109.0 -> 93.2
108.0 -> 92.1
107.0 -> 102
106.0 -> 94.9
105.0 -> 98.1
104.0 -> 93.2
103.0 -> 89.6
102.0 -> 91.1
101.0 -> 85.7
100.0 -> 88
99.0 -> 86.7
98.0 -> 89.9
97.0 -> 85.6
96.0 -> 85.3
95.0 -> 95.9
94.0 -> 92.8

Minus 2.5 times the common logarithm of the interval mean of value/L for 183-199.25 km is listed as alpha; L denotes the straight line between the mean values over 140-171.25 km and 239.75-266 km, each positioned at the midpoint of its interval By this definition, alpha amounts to -0.207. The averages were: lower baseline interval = 90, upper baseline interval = 86.6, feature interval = 107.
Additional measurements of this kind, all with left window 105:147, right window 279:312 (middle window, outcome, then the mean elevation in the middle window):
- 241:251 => 0.19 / 78.2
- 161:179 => 0.06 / 88.5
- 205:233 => 0.15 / 81.4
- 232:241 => 0.23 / 75.3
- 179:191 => -0.03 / 96.5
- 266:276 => -0.11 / 103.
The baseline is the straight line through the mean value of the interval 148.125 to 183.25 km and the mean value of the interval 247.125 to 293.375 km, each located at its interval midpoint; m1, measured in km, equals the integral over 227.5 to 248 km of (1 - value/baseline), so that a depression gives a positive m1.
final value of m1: 4.3 km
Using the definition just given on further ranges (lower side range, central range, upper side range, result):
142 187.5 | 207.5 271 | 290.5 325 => 1.35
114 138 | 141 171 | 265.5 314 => 1.21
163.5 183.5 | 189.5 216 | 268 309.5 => -2.38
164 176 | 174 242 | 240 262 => -1.94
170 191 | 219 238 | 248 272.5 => 3.25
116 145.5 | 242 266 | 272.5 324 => 1.40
